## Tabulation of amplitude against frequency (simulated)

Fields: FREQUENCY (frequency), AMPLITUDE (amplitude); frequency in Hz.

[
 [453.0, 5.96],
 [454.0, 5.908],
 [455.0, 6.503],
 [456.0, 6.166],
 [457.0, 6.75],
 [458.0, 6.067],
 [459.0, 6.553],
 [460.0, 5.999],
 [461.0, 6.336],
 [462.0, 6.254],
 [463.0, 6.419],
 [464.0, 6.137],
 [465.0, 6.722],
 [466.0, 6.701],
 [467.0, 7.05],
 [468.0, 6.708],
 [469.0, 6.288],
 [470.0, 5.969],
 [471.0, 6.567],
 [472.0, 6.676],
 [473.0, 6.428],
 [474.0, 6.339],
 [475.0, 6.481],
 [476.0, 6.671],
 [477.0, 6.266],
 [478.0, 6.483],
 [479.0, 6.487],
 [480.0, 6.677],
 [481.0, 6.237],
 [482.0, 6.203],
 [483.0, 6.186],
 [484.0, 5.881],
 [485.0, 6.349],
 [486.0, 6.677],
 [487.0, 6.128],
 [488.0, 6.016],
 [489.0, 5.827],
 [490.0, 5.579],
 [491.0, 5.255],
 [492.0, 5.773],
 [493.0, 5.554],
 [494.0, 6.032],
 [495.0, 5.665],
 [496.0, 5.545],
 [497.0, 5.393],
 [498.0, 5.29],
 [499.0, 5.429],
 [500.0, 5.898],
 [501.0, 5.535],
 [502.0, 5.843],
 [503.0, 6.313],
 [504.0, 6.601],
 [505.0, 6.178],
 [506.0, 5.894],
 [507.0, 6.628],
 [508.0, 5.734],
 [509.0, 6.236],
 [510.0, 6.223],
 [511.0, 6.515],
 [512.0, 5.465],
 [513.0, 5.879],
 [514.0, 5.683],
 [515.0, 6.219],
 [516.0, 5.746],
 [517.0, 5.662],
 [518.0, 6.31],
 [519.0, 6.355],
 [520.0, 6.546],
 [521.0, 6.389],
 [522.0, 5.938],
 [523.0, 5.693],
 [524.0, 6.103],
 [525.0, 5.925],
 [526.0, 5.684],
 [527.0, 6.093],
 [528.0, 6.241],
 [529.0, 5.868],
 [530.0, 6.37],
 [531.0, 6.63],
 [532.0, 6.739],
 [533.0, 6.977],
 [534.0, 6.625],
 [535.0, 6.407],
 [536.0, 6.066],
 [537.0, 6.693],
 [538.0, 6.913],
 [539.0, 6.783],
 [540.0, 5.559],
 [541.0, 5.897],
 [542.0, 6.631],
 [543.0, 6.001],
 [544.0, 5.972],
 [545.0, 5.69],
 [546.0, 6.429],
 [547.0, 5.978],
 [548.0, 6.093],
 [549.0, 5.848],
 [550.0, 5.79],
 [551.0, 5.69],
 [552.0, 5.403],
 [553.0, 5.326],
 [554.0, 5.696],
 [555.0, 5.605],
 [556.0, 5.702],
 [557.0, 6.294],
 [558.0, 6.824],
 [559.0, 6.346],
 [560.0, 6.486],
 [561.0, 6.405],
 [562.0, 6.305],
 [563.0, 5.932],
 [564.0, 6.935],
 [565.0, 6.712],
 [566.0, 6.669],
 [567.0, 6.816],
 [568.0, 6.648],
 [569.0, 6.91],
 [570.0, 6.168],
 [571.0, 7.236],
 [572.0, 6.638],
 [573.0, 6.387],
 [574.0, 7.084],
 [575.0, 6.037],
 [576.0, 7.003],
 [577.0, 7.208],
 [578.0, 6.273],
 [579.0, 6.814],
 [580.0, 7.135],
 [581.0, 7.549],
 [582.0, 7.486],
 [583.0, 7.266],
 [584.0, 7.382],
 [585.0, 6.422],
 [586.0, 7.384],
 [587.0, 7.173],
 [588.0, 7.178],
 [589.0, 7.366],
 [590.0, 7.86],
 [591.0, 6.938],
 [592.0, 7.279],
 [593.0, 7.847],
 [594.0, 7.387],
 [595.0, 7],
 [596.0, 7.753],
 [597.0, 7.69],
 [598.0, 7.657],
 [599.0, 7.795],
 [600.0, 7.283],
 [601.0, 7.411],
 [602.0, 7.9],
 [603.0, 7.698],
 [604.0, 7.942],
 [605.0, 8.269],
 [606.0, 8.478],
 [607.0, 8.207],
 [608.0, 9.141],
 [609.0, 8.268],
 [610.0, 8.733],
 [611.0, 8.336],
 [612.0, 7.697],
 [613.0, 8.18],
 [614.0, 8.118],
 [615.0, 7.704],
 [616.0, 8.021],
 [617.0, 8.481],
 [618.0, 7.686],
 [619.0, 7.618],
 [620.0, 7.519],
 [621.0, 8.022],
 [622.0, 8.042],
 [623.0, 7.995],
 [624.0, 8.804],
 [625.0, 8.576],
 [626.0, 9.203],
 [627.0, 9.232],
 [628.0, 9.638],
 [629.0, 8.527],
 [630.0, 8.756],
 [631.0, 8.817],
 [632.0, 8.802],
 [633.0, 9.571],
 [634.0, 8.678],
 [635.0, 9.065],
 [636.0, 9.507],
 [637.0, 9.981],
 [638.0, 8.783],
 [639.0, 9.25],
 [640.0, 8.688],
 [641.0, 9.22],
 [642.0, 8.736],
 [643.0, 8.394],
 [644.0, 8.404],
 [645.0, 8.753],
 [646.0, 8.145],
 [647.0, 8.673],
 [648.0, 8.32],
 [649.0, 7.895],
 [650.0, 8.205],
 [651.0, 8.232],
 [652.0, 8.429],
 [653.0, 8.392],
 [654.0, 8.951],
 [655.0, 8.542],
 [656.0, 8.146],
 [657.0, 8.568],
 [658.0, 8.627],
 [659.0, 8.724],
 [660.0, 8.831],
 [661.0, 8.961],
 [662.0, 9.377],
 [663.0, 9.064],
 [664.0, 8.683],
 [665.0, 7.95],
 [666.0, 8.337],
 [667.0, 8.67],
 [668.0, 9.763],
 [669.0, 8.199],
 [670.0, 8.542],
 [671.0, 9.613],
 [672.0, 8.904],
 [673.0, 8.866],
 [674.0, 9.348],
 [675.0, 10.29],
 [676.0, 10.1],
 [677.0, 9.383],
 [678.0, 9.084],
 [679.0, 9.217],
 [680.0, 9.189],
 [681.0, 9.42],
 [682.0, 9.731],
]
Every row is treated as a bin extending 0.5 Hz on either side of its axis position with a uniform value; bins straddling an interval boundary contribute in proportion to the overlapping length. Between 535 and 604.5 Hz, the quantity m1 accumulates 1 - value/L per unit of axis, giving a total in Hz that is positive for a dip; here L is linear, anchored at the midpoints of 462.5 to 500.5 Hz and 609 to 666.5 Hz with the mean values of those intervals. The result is 7.5 Hz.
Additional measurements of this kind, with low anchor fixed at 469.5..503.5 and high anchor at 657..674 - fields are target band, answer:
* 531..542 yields 0.6 Hz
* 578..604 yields 1.0 Hz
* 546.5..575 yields 3.7 Hz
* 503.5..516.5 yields 0.7 Hz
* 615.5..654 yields -1.2 Hz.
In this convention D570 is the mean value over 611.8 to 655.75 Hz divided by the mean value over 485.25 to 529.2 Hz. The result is 1.44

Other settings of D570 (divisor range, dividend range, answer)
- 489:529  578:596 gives 1.22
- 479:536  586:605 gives 1.24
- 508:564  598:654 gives 1.38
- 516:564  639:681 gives 1.43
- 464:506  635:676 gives 1.43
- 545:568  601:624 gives 1.32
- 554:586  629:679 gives 1.33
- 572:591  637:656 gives 1.22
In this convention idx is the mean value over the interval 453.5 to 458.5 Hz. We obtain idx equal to 6.28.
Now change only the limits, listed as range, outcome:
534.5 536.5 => 6.24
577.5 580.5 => 6.74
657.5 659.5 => 8.68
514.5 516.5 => 5.98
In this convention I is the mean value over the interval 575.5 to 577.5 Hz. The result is 7.11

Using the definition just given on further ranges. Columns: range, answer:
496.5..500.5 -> 5.5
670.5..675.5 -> 9.4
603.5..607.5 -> 8.22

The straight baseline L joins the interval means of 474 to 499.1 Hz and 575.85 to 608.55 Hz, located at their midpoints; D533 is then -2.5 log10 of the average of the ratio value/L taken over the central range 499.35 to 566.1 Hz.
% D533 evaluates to 0.09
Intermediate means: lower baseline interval 6.02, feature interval 6.14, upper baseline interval 7.5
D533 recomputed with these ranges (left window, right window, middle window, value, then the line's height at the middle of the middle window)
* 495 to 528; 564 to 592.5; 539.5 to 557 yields 0.12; 6.52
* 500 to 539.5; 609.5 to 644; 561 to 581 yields 0.10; 7.34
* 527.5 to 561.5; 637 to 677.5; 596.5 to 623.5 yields -0.04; 7.69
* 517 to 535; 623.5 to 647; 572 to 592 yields 0.09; 7.62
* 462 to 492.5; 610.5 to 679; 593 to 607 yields 0.04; 8.05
